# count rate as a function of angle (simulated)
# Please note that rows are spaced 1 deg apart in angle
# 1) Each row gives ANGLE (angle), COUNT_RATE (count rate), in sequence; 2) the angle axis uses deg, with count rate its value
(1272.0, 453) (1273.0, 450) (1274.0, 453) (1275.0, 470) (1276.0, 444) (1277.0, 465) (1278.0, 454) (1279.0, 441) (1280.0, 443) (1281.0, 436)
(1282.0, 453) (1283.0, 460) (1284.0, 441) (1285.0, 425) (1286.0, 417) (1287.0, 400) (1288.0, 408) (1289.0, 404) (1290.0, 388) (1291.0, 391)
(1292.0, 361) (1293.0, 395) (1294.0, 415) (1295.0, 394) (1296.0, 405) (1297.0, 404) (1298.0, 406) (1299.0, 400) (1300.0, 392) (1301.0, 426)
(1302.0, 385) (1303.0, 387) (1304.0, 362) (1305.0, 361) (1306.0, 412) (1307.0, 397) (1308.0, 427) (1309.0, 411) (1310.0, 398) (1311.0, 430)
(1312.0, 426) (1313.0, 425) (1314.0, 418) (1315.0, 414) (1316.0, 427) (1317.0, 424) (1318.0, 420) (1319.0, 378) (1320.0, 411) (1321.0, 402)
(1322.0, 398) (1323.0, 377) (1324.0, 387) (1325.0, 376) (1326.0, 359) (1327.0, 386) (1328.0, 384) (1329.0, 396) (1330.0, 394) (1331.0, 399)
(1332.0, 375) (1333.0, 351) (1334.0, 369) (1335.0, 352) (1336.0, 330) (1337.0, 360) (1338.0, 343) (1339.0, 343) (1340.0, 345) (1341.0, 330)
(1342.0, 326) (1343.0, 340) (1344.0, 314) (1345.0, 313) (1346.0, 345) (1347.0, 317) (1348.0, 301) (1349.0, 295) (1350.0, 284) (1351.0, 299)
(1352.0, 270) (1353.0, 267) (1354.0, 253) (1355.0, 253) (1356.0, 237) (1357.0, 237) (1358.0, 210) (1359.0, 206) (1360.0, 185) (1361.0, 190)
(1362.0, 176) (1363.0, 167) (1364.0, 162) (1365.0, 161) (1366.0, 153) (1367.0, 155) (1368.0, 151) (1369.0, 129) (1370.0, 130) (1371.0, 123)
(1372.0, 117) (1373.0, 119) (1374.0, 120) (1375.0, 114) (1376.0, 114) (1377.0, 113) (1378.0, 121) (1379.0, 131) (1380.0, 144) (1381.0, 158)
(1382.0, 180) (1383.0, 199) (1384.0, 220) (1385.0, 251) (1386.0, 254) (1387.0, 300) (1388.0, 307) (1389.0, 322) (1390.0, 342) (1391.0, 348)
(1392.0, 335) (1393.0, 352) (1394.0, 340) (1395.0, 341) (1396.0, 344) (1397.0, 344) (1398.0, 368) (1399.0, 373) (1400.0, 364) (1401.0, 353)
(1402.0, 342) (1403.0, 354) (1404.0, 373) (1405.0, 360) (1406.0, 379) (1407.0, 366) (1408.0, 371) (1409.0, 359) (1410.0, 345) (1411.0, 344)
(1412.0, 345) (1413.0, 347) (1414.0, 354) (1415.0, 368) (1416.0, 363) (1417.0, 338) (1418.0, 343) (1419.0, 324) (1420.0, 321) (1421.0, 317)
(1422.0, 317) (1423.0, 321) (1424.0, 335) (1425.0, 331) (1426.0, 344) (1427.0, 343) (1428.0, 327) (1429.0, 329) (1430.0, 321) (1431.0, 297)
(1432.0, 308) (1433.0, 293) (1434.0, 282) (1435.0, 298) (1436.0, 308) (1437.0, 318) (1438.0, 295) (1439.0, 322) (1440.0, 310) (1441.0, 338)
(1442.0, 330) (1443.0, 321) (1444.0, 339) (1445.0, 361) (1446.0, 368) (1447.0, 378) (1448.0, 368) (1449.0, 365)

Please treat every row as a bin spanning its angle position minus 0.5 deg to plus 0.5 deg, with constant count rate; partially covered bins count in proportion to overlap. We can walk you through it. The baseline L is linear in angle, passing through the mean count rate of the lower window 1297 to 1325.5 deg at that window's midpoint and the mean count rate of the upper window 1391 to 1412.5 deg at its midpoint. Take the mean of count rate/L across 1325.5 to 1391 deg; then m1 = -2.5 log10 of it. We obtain 0.44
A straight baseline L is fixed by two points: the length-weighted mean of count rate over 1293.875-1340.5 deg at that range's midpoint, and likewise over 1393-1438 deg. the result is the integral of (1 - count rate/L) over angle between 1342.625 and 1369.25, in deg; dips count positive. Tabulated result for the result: 9.7 deg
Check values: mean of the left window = 391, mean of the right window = 339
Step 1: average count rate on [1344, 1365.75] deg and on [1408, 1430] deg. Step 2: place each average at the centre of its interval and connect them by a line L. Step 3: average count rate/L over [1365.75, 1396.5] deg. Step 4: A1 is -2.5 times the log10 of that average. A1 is 0.34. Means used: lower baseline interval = 245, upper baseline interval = 339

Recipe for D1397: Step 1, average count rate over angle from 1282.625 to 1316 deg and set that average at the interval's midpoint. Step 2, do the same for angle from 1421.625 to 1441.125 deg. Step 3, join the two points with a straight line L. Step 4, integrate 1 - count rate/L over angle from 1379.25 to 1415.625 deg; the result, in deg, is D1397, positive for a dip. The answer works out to 2.0 deg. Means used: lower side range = 406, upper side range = 316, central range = 320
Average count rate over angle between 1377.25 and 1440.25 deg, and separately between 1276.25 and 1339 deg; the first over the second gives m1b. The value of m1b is 0.78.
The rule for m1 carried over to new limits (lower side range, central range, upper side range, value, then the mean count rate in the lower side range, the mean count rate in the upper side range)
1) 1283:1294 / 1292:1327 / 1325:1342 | -0.041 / 406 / 363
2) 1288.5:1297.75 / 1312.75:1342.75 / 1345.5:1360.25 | -0.184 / 396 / 265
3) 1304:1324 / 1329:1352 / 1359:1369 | -0.208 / 407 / 167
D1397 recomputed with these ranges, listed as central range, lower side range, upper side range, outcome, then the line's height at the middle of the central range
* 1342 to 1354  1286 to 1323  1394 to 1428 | 2.4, 380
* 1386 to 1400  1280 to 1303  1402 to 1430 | 0.7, 357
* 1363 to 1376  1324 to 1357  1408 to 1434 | 7.6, 332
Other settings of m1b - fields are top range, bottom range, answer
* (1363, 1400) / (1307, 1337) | 0.56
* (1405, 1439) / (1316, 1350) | 0.92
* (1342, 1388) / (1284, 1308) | 0.52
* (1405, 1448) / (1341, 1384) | 1.62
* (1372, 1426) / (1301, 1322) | 0.73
